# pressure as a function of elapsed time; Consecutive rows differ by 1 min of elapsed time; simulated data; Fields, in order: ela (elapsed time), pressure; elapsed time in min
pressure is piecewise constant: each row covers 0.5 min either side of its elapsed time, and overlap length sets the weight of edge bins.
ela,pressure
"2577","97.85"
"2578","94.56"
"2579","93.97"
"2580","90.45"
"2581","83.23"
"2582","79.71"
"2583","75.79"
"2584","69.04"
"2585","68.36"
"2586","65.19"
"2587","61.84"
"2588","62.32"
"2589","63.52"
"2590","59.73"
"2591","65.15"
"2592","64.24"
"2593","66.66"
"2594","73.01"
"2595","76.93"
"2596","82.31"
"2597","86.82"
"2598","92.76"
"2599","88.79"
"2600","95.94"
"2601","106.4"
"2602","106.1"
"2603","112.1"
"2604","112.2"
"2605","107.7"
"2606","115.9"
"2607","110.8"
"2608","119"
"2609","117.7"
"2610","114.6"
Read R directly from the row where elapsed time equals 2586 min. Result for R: 65.19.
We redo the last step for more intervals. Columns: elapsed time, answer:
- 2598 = 92.76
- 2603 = 112.1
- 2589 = 63.52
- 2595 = 76.93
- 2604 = 112.2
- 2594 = 73.01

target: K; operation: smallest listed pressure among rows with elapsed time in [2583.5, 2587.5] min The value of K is 61.84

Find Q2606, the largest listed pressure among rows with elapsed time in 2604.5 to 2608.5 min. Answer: 119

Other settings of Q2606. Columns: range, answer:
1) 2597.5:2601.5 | 106.4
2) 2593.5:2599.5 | 92.76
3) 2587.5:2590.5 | 63.52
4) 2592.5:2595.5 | 76.93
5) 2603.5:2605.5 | 112.2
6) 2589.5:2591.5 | 65.15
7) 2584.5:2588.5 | 68.36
